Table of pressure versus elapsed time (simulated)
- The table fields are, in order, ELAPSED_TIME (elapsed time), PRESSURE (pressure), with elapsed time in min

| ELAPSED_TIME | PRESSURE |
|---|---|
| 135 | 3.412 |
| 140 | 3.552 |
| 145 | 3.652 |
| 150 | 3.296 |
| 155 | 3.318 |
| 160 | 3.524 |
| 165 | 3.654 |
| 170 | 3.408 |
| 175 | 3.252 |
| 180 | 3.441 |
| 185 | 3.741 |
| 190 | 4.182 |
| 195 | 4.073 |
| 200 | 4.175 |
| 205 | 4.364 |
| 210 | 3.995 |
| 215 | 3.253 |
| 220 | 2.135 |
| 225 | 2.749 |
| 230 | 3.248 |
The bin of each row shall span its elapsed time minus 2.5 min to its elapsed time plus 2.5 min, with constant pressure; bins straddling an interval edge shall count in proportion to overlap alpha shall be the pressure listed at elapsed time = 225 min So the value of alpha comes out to 2.749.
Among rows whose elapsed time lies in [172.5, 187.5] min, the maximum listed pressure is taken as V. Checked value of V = 3.741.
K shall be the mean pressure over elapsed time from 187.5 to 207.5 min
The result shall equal 4.2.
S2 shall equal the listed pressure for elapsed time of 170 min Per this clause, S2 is 3.408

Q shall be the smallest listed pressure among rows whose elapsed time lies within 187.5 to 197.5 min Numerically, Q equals 4.073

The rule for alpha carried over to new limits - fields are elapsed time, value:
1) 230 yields 3.248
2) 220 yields 2.135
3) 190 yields 4.182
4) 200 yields 4.175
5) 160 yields 3.524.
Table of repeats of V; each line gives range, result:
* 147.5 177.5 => 3.654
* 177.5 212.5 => 4.364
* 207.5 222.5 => 3.995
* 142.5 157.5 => 3.652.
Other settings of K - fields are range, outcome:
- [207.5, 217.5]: 3.62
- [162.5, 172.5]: 3.53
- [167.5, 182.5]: 3.37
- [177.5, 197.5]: 3.86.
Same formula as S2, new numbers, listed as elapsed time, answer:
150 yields 3.296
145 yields 3.652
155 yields 3.318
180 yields 3.441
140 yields 3.552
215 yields 3.253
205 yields 4.364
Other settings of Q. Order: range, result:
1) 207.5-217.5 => 3.253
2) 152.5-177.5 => 3.252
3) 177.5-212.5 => 3.441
